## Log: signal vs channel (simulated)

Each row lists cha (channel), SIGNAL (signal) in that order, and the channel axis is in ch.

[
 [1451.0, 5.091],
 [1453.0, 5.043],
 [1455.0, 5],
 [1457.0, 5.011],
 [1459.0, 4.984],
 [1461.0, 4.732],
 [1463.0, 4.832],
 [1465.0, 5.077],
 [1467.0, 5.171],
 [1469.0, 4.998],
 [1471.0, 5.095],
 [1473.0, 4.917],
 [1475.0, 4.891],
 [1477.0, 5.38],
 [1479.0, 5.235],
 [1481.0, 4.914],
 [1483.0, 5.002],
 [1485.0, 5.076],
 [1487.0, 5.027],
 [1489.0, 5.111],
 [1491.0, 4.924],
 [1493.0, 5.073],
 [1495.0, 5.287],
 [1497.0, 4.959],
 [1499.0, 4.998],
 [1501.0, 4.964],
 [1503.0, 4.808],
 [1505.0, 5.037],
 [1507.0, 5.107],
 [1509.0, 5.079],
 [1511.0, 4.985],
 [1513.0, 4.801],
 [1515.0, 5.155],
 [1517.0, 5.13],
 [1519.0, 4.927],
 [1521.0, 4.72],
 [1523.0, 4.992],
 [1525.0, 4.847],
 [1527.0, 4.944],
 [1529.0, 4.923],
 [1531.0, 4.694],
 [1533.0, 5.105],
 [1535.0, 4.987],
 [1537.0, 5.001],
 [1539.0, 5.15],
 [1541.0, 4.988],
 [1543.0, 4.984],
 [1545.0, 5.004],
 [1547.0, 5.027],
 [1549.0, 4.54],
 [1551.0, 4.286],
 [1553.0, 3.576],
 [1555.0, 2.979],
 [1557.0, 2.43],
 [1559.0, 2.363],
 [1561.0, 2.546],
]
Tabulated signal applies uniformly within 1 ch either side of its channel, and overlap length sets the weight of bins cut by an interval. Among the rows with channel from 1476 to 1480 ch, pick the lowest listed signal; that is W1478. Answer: 5.235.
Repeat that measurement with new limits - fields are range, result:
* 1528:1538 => 4.694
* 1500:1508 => 4.808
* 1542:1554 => 3.576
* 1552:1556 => 2.979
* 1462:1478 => 4.832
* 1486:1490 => 5.027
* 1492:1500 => 4.959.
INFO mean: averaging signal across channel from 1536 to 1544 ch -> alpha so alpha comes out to 5.03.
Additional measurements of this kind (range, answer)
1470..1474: 5.01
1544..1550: 4.86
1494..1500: 5.08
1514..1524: 4.98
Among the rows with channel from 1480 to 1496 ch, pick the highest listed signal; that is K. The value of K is 5.287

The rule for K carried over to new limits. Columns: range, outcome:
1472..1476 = 4.917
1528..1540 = 5.15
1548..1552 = 4.54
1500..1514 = 5.107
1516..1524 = 5.13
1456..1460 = 5.011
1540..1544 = 4.988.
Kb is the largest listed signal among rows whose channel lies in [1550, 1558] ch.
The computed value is 4.286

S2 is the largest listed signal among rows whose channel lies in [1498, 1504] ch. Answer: 4.998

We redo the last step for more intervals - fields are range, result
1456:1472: 5.171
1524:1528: 4.944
